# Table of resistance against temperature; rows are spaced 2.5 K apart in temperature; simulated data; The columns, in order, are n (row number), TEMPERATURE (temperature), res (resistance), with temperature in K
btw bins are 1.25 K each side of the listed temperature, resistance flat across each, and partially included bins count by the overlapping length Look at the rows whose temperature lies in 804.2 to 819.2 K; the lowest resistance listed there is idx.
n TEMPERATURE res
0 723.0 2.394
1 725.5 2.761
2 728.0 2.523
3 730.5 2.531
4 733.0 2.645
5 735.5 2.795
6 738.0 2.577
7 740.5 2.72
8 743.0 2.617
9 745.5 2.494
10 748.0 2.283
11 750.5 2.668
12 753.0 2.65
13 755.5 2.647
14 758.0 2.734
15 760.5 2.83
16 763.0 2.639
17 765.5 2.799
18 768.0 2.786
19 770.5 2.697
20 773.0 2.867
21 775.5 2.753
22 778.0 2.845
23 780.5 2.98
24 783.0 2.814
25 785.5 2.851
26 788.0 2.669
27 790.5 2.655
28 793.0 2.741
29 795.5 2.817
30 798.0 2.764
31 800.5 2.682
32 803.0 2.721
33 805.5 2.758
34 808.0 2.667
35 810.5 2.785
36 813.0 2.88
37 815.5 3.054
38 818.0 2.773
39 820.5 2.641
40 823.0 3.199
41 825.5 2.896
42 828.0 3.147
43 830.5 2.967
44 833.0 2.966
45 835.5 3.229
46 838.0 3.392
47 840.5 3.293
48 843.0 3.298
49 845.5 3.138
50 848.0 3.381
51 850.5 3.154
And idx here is 2.667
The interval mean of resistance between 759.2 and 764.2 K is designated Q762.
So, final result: 2.74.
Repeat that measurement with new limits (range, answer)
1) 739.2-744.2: 2.67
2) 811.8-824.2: 2.91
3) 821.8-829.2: 3.08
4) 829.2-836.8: 3.06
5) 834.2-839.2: 3.31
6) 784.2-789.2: 2.76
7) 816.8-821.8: 2.71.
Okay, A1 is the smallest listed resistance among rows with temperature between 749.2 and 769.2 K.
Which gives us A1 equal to 2.639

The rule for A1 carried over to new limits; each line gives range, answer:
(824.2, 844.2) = 2.896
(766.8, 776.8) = 2.697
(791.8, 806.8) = 2.682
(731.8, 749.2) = 2.283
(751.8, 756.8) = 2.647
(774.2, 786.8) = 2.753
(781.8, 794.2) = 2.655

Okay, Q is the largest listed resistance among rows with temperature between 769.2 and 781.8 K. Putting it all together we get 2.98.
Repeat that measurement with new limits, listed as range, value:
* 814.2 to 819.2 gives 3.054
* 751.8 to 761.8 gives 2.83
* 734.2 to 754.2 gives 2.795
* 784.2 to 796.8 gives 2.851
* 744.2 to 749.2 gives 2.494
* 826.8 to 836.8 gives 3.229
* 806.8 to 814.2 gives 2.88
